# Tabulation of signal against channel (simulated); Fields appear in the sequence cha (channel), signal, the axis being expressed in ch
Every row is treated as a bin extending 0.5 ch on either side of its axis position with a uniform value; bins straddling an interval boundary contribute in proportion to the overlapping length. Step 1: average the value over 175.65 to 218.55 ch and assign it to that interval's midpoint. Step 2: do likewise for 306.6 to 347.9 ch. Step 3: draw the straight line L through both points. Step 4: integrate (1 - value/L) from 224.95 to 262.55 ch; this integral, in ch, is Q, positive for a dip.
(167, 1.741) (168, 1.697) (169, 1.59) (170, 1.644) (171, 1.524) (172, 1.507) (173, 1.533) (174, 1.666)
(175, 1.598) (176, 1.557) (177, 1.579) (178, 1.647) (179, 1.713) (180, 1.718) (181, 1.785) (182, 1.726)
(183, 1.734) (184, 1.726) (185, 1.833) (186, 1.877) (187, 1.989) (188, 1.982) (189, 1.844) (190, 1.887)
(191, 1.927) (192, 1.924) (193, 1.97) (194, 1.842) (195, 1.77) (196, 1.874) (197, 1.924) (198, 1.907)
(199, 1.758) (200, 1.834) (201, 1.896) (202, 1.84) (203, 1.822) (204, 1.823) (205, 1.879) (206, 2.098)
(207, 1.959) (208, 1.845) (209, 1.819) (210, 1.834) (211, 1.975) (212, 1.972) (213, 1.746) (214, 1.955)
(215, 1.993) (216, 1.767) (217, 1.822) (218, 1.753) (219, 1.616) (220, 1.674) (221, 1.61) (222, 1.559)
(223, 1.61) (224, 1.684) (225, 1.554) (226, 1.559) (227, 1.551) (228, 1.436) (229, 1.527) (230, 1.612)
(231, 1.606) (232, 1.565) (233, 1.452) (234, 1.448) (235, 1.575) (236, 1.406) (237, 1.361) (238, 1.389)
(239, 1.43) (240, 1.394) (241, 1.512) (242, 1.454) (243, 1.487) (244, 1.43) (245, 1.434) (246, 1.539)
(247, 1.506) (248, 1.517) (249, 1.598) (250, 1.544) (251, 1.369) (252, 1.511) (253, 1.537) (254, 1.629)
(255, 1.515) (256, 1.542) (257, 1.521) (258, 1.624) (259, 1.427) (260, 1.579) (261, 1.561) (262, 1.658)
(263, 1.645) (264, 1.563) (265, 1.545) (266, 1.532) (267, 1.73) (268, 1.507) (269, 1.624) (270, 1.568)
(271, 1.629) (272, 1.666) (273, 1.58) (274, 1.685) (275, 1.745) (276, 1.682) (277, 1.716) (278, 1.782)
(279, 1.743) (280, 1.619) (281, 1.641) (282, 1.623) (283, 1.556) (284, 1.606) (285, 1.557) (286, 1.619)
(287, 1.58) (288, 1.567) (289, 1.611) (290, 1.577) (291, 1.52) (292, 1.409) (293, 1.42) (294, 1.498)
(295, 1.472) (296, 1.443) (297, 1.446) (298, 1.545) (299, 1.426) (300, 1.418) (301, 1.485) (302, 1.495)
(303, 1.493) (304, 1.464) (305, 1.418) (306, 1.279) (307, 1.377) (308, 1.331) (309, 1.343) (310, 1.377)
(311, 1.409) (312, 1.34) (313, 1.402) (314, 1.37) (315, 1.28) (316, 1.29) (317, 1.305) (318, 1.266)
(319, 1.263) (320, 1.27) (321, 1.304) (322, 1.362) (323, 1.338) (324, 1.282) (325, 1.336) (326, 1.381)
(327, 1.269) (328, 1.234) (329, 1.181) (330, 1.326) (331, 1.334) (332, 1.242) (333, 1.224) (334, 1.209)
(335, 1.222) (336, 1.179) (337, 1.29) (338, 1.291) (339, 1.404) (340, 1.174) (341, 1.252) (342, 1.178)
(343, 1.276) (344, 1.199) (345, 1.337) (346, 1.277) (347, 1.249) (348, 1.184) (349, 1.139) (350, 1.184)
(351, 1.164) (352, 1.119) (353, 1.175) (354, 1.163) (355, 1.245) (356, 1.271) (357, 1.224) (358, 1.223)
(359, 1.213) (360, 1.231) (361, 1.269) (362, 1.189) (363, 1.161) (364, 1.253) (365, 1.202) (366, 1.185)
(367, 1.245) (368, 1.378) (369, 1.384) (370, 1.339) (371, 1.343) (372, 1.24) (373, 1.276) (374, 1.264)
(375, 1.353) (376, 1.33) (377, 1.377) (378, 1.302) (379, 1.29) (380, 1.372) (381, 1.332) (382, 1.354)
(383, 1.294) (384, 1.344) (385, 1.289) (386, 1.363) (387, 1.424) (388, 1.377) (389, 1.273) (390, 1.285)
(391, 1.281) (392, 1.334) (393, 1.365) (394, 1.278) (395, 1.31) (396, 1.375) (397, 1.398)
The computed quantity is 3.04 ch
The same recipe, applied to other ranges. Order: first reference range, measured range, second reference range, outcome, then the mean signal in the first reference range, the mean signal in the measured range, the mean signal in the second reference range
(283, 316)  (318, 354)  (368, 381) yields 3.62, 1.45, 1.25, 1.33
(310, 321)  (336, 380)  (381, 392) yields 2.43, 1.32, 1.25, 1.33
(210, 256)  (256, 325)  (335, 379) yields -3.29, 1.58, 1.5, 1.25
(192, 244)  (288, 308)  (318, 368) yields -0.75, 1.7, 1.46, 1.24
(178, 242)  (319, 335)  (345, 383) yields 1.04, 1.73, 1.28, 1.26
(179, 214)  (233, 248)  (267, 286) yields 2.45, 1.86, 1.46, 1.64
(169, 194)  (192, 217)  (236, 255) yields -3.50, 1.74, 1.88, 1.48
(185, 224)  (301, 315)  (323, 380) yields 0.38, 1.84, 1.39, 1.26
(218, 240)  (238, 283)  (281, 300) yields -1.12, 1.54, 1.57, 1.53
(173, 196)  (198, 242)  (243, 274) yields -0.26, 1.78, 1.69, 1.56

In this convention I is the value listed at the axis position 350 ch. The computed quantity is 1.184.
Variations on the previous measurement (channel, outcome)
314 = 1.37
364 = 1.253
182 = 1.726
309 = 1.343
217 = 1.822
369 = 1.384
